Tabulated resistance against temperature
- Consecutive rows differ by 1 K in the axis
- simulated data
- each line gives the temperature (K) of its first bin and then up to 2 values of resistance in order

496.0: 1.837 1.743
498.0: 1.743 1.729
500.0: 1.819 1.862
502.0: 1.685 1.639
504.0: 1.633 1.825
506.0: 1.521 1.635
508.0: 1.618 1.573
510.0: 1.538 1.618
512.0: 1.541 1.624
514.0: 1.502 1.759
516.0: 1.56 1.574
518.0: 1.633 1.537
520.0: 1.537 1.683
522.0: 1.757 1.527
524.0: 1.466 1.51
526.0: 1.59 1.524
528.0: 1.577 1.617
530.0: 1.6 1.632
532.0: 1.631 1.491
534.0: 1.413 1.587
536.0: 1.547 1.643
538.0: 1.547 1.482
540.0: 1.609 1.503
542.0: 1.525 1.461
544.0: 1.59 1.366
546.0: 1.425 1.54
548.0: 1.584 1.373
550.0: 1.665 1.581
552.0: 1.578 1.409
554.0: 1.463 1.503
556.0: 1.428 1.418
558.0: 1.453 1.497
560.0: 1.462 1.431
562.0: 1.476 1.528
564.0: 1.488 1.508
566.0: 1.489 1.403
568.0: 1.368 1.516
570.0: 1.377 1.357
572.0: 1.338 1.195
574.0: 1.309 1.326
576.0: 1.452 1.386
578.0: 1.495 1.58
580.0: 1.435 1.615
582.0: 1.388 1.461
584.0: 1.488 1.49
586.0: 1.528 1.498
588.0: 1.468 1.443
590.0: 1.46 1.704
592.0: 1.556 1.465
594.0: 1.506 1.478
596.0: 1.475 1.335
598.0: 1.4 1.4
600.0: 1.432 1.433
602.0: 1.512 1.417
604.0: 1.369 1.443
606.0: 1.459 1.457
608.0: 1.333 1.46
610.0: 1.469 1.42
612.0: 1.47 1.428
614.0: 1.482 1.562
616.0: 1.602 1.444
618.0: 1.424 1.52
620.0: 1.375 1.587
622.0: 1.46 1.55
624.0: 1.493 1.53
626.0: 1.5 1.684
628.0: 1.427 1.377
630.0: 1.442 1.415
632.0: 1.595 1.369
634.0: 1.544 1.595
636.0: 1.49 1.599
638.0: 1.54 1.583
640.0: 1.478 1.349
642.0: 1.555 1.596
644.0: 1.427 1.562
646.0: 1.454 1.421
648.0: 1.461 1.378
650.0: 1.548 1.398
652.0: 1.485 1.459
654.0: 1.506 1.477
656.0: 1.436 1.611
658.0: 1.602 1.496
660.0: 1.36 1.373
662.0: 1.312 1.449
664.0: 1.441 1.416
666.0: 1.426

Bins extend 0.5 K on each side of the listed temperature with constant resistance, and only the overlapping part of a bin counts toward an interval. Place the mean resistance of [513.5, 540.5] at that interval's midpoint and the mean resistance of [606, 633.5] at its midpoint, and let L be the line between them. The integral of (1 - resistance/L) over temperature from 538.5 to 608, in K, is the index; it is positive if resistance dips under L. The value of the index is 2.8 K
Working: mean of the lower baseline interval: 1.58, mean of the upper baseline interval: 1.48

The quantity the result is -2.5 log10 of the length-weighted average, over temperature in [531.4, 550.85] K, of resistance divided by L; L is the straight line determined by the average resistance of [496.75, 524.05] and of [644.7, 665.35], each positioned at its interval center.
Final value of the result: 0.05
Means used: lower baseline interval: 1.64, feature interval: 1.53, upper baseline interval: 1.46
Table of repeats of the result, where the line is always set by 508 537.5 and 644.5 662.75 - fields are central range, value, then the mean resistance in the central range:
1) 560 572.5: 0.073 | 1.44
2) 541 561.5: 0.047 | 1.49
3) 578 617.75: 0.030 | 1.47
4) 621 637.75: -0.016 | 1.51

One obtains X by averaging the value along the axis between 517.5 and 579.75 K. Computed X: 1.5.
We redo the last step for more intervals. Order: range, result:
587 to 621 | 1.46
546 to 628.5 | 1.47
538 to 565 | 1.5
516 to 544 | 1.56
